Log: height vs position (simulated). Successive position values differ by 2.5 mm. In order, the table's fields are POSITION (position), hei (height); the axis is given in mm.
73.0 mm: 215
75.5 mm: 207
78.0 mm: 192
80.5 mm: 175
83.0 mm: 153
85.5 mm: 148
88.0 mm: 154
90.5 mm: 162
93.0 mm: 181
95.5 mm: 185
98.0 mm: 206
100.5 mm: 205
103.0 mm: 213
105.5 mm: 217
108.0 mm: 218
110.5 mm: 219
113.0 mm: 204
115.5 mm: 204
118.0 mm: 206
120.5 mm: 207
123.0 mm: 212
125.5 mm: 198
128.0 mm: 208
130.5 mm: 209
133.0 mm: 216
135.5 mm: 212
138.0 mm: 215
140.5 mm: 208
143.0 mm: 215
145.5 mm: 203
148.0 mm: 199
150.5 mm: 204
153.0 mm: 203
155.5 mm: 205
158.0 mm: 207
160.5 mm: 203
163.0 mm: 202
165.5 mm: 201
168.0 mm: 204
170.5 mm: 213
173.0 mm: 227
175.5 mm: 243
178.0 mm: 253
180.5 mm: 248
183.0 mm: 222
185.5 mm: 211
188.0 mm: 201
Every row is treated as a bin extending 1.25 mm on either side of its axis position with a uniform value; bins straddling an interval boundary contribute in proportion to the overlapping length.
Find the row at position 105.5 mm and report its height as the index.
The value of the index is 217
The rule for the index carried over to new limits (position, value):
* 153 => 203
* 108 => 218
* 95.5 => 185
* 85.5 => 148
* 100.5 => 205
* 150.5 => 204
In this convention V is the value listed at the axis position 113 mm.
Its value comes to 204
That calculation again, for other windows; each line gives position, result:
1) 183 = 222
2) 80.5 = 175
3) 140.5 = 208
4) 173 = 227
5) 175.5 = 243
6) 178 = 253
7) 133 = 216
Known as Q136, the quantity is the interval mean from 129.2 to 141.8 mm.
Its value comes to 212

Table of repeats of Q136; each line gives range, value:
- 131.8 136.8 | 214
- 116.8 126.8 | 206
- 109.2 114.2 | 212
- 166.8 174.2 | 215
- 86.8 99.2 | 178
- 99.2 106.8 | 212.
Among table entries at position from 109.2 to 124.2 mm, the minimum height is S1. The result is 204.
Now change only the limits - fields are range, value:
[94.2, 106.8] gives 185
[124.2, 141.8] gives 198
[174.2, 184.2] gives 222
